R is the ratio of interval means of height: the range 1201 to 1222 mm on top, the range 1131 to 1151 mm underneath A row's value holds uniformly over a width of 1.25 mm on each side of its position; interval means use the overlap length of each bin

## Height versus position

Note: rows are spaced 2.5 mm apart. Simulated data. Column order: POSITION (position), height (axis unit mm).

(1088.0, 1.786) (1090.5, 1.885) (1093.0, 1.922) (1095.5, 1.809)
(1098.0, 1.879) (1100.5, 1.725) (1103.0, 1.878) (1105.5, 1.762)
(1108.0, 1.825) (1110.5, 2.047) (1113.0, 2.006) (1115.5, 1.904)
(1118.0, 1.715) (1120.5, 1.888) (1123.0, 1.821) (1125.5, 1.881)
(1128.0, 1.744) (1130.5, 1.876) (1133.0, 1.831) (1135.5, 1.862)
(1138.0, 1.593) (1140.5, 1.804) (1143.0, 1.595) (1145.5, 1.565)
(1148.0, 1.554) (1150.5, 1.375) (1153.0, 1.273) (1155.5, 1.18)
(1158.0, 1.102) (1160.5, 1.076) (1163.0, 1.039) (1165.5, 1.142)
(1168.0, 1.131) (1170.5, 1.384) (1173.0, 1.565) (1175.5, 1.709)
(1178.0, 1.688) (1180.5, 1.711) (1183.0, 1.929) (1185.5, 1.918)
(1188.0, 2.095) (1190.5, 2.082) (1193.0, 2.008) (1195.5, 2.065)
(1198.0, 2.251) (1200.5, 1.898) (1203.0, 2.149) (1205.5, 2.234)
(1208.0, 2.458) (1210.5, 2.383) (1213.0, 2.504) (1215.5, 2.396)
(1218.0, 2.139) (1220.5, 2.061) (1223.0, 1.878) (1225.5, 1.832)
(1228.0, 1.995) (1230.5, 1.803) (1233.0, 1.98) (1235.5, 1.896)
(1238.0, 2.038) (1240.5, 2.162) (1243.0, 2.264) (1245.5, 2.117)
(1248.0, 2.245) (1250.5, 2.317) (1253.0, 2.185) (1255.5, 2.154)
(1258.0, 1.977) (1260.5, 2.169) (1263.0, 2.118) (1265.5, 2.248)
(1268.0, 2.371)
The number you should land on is 1.36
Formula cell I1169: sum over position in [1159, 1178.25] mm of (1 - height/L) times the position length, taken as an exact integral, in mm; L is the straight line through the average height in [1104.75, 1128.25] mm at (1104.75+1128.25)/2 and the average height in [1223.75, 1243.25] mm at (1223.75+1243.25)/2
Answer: 6.0 mm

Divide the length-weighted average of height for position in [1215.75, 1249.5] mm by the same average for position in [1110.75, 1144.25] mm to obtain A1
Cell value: 1.1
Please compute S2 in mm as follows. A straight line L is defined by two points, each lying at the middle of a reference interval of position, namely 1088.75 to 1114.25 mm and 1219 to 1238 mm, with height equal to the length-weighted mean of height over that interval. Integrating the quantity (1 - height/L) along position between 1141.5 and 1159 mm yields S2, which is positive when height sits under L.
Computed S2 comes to 4.7 mm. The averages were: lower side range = 1.87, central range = 1.39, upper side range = 1.93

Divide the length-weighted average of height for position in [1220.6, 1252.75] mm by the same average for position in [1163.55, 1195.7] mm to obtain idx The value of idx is 1.21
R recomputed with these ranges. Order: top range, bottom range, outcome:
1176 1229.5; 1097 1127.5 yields 1.12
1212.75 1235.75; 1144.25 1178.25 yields 1.53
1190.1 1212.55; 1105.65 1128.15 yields 1.17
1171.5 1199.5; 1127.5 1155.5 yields 1.18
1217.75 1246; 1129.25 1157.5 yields 1.27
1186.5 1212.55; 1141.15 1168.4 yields 1.68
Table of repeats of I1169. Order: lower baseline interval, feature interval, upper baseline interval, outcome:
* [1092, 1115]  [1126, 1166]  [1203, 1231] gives 9.84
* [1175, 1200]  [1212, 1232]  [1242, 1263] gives -0.02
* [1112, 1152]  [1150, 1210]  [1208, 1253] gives 7.66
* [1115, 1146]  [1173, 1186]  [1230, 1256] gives 1.10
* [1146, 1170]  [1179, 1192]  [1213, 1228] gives -2.71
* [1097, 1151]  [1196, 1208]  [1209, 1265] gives -0.86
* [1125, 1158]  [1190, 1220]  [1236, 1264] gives -4.51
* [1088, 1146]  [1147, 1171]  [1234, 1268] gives 8.81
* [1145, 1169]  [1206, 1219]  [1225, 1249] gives -4.23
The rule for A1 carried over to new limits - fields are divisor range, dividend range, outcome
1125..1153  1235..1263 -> 1.28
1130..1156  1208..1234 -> 1.33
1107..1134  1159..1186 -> 0.78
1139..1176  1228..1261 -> 1.54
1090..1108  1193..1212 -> 1.20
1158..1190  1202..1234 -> 1.40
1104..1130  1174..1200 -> 1.04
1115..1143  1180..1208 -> 1.14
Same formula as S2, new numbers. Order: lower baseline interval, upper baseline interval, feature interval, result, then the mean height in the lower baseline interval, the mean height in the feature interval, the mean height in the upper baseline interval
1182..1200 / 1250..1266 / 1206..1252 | -0.7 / 2.05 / 2.14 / 2.16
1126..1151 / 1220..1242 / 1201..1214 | -2.9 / 1.7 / 2.32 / 1.96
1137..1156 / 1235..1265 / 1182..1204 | -3.1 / 1.5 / 2.04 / 2.15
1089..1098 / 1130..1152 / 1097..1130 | -1.3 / 1.87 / 1.85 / 1.66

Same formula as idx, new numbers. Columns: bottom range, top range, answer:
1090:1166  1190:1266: 1.28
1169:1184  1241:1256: 1.34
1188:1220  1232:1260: 0.96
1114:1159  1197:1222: 1.36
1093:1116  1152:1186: 0.75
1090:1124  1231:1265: 1.14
